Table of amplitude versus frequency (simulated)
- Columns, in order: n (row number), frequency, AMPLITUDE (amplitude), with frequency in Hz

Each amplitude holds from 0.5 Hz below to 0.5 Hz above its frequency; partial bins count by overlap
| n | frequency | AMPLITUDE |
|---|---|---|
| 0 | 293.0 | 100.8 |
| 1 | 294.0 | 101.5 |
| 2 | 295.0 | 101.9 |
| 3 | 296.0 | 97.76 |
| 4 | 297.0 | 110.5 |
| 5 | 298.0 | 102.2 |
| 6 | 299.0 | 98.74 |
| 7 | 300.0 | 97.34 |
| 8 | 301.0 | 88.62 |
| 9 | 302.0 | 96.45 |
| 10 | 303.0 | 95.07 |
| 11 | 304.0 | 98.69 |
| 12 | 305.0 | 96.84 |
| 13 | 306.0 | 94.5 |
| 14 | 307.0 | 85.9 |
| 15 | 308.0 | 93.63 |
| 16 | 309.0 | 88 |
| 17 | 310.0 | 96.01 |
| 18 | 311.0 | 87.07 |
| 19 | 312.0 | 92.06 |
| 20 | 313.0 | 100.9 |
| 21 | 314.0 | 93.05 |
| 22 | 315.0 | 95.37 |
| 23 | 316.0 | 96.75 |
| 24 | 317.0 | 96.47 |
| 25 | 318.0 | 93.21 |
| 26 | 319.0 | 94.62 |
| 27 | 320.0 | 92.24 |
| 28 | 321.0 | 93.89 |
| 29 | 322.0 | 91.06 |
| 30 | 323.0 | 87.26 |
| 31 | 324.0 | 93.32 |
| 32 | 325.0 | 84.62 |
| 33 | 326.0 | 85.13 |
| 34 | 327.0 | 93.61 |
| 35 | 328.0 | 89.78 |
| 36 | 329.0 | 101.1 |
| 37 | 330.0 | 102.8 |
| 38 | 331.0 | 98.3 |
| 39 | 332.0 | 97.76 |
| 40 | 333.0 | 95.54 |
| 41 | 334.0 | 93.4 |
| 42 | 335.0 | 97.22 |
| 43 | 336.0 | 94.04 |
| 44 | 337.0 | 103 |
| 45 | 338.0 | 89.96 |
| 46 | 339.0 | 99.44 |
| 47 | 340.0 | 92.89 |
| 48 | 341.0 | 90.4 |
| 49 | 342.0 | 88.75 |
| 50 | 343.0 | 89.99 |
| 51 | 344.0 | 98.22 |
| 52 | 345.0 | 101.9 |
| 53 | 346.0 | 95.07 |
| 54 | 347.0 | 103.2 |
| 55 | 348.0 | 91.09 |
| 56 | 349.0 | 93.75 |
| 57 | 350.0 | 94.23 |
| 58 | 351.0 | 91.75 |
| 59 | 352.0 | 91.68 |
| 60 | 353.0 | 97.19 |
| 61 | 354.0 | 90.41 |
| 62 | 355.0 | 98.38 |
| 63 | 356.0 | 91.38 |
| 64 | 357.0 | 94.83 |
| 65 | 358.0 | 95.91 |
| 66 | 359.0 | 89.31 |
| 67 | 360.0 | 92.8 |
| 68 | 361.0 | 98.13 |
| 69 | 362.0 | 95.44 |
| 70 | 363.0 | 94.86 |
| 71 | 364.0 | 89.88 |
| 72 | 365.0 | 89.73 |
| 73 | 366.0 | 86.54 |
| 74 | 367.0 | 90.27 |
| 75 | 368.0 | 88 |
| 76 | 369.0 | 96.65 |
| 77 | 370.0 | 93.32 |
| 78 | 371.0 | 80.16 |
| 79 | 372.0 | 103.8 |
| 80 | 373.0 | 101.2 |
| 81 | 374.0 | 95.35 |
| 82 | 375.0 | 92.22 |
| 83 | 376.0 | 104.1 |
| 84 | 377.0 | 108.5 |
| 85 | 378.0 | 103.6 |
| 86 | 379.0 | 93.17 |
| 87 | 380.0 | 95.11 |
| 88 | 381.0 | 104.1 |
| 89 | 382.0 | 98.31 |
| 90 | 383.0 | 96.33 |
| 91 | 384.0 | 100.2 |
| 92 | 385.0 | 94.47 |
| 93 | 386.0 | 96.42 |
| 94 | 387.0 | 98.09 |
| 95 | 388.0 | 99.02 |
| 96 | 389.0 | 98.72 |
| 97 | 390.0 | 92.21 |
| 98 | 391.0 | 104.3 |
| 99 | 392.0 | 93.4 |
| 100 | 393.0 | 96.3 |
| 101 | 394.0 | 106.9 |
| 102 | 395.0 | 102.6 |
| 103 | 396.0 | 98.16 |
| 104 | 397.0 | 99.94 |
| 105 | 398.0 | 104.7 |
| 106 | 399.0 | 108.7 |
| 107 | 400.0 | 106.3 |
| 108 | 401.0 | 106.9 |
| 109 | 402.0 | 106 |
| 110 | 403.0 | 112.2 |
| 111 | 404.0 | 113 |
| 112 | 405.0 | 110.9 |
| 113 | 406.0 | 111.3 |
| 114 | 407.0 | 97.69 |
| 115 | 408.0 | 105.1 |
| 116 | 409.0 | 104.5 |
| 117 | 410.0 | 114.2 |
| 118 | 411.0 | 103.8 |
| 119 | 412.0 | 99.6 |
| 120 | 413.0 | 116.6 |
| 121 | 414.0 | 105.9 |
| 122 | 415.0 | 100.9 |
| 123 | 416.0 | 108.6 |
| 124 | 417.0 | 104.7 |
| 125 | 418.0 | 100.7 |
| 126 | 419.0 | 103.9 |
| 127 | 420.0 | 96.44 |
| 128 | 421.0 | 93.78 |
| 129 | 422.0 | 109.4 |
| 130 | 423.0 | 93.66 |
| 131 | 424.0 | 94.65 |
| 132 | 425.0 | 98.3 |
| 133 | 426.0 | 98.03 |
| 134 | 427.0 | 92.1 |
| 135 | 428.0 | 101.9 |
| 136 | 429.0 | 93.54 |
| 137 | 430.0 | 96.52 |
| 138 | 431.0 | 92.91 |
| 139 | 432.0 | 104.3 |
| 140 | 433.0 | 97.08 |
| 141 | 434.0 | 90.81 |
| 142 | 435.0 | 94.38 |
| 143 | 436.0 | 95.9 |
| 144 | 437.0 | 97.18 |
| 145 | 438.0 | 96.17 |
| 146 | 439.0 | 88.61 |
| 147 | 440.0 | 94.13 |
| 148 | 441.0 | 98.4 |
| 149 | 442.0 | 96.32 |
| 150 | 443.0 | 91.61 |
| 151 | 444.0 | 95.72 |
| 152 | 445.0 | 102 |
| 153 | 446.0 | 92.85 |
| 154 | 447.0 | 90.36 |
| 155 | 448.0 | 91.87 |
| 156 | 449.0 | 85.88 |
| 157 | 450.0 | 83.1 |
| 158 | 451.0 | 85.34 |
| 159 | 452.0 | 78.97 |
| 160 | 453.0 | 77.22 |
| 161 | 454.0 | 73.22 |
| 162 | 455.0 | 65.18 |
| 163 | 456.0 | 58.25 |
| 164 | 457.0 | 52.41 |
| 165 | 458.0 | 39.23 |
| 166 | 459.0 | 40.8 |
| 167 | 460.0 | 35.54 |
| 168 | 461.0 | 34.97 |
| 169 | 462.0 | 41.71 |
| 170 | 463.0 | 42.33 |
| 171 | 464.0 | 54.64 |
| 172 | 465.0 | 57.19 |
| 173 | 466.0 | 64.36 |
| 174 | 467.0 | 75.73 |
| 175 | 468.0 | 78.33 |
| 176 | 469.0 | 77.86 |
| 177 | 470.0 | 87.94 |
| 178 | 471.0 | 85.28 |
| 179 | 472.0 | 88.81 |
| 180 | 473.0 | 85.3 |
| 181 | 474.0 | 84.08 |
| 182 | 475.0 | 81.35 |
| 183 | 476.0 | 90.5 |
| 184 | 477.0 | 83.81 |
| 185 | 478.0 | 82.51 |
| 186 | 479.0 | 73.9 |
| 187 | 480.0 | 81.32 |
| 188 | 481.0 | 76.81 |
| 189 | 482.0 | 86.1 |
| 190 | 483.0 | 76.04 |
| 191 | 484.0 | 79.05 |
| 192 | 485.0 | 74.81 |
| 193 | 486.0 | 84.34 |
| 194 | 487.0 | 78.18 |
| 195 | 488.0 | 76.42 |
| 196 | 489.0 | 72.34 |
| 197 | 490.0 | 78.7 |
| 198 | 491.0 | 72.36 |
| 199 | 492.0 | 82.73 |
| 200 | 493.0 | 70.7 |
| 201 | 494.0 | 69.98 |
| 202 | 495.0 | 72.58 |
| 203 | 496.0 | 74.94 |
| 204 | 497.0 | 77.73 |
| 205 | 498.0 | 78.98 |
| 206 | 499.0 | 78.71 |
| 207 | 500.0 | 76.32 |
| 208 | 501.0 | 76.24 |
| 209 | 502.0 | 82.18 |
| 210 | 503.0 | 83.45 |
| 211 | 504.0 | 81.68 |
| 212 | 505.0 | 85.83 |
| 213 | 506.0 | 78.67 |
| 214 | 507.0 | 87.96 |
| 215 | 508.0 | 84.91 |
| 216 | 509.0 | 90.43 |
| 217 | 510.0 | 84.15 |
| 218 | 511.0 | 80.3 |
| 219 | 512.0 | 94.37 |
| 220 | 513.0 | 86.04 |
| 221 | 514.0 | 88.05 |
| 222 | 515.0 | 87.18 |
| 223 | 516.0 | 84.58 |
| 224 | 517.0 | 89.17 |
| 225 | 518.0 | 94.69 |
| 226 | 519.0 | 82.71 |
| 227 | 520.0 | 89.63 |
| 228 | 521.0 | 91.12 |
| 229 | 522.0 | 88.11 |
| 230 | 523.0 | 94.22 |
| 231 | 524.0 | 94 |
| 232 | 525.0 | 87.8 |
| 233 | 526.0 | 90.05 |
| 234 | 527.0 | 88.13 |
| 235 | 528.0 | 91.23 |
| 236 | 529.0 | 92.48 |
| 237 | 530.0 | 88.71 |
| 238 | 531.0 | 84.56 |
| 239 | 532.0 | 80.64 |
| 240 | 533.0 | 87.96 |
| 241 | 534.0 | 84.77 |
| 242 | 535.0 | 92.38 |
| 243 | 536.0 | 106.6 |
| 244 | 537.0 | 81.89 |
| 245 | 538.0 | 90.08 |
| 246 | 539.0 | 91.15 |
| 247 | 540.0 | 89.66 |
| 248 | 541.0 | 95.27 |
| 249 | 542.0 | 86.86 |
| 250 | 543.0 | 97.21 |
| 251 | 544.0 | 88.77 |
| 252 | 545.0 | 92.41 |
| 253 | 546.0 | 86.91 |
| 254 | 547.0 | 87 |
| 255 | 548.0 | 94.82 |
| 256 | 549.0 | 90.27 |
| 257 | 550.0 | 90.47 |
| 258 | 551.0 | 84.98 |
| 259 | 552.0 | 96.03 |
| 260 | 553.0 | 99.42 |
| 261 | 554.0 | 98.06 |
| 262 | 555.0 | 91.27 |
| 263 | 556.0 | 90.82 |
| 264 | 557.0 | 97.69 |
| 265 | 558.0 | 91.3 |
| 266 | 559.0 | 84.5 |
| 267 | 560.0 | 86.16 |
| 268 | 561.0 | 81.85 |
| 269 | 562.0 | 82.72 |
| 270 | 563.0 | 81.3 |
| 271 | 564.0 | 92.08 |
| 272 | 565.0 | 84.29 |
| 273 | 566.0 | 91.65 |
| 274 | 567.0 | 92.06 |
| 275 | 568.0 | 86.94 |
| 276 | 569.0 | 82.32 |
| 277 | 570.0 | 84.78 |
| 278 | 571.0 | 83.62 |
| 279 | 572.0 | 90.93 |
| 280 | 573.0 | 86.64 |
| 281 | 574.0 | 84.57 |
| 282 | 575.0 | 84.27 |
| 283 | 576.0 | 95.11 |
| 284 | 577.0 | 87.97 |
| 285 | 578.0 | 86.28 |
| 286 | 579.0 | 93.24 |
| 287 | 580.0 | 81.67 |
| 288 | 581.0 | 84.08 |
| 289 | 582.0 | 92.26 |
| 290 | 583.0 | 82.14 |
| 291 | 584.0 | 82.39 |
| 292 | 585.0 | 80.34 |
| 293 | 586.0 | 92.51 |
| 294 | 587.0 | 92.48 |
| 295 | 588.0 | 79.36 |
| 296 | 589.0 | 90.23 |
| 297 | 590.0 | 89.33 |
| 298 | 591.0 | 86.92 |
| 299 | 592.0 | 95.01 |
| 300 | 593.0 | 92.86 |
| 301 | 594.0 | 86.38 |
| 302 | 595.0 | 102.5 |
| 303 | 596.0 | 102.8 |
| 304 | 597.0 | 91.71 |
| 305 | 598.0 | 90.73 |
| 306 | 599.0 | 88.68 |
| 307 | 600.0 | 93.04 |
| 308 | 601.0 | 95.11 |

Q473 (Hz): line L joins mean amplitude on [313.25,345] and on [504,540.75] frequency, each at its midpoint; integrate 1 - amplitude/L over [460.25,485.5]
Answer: 4.6 Hz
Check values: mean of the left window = 94.2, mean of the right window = 88.4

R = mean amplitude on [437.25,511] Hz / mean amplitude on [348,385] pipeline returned 0.81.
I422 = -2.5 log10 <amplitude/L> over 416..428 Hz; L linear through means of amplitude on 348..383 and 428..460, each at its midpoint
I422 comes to -0.14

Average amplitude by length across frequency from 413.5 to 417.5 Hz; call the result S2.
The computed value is 105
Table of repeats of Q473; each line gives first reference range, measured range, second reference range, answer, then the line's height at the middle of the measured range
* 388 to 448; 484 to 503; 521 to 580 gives 3.49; 94.1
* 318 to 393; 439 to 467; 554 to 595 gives 6.17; 91.8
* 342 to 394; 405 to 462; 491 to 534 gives 0.33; 90.6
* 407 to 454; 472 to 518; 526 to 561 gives 5.86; 93.1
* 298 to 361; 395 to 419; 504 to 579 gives -3.57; 92.2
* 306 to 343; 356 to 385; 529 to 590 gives -0.86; 92.6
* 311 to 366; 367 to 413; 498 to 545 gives -4.35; 92.2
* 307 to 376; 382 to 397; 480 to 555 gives -1.12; 91.6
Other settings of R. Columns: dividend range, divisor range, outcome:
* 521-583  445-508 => 1.19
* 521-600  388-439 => 0.88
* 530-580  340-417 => 0.90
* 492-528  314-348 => 0.89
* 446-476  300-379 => 0.74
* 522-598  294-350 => 0.94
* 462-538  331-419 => 0.83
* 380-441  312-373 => 1.07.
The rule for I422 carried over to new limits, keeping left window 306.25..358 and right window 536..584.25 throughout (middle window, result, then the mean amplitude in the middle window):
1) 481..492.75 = 0.161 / 78.1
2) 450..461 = 0.447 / 60.5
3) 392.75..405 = -0.143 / 106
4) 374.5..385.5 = -0.070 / 99.1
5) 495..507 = 0.136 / 79.6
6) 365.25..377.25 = -0.018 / 94.6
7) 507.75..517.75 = 0.035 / 87.2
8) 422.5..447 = -0.045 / 95.6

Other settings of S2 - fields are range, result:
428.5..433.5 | 96.9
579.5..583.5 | 85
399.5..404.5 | 109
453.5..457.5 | 62.3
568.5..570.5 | 83.5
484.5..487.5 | 79.1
